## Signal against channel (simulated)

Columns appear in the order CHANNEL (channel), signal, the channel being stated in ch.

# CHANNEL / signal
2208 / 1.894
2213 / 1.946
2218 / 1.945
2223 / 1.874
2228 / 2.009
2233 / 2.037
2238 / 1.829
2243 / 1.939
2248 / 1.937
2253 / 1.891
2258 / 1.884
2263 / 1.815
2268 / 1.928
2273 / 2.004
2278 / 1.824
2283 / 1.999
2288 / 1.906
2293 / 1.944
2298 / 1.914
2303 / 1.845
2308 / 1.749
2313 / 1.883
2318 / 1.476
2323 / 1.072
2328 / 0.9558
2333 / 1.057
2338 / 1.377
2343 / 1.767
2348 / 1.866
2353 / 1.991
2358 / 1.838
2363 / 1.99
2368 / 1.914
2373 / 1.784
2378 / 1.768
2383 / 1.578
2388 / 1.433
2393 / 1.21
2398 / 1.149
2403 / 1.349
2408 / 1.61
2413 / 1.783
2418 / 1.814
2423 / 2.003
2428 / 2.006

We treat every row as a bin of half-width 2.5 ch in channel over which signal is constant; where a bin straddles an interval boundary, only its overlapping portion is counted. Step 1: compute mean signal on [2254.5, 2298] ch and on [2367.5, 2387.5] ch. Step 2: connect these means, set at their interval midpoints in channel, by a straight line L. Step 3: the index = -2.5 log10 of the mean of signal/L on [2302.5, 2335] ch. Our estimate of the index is 0.28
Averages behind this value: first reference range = 1.91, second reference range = 1.71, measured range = 1.41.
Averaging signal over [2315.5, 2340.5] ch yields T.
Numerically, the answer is 1.19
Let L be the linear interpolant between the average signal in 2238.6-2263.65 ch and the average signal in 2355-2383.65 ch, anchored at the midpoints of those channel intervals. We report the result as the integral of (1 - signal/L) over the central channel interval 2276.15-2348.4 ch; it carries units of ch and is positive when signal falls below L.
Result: 8.85 ch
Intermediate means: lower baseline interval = 1.89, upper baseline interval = 1.83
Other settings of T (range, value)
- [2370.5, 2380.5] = 1.78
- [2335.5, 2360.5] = 1.77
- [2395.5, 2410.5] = 1.37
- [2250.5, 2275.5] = 1.9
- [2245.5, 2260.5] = 1.9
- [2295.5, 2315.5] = 1.85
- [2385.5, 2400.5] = 1.26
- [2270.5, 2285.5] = 1.94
